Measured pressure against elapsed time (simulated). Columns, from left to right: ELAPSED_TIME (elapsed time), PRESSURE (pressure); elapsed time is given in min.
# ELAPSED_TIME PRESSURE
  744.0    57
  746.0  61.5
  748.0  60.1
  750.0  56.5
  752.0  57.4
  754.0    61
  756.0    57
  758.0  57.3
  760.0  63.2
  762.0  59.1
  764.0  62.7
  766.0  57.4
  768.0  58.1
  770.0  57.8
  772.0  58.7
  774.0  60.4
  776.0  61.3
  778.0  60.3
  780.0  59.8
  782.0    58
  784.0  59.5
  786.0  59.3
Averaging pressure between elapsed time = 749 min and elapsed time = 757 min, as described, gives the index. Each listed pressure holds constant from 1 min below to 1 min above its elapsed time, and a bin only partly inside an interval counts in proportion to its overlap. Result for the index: 58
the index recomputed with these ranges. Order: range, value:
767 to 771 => 58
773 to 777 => 60.8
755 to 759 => 57.1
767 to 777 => 59.3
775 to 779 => 60.8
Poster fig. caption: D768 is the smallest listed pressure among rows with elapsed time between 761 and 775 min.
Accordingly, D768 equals 57.4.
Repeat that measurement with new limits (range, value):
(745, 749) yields 60.1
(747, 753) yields 56.5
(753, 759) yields 57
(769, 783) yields 57.8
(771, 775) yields 58.7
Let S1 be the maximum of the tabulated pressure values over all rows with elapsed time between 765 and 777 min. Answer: 61.3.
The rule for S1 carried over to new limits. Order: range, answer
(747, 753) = 60.1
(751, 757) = 61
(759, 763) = 63.2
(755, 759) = 57.3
